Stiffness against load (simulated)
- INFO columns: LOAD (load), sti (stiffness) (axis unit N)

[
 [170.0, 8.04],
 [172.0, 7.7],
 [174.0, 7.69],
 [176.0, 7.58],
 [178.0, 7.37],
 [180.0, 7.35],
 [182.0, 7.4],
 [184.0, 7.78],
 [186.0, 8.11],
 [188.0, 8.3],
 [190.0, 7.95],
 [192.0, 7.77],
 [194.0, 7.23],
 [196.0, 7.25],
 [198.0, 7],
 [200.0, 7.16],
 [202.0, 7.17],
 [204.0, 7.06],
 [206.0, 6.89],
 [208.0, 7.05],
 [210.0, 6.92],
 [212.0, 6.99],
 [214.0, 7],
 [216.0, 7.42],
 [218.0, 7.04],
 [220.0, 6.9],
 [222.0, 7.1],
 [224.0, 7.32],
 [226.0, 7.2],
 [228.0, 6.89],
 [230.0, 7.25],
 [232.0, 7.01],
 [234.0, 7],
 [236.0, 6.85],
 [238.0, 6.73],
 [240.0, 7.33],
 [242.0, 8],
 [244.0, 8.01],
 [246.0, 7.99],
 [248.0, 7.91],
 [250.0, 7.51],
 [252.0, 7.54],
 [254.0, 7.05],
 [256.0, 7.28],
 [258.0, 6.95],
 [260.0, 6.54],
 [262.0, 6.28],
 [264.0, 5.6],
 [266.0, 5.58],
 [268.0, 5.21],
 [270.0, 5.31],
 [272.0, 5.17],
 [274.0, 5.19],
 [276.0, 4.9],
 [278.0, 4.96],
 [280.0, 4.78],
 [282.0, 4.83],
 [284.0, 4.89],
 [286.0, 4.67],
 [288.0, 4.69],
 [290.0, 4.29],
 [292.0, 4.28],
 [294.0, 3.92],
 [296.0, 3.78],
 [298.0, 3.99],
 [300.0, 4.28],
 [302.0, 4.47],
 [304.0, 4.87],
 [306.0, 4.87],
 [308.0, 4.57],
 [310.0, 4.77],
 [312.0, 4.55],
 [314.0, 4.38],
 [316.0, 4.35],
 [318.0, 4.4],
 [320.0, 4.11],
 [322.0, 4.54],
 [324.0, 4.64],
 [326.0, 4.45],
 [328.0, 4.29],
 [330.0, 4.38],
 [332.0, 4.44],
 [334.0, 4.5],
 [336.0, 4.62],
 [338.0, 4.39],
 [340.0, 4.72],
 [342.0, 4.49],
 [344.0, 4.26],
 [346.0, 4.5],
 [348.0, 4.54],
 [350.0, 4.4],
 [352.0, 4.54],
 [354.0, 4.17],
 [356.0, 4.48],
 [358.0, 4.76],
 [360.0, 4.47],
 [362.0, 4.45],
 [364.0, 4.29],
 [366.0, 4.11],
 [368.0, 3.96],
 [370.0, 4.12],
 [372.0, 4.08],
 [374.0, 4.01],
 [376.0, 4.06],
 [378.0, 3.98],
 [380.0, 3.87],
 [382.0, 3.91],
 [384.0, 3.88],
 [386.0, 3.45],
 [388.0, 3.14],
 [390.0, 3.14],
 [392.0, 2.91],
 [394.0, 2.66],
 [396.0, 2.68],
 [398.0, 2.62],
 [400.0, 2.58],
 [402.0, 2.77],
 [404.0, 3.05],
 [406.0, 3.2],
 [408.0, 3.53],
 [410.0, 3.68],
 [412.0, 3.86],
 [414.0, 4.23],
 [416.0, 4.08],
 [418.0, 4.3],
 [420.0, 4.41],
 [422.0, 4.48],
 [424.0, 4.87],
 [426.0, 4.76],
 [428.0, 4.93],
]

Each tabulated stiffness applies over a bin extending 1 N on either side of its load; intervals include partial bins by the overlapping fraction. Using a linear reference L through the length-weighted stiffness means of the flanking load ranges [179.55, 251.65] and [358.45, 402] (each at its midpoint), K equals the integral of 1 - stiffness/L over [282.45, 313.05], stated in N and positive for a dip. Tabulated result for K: 5.6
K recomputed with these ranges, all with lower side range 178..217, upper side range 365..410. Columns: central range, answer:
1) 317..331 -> 1.0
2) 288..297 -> 2.1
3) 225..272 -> -4.2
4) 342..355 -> -0.5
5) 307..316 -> 0.8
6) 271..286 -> 2.0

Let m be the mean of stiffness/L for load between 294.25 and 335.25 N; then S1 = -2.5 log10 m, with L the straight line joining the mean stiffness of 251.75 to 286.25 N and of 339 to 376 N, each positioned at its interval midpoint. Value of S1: 0.13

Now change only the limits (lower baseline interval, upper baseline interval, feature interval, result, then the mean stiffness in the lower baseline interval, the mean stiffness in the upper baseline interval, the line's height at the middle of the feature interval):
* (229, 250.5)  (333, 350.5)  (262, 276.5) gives 0.221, 7.42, 4.49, 6.57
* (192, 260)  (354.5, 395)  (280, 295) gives 0.277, 7.21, 3.89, 5.84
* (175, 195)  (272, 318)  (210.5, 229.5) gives -0.064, 7.68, 4.57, 6.69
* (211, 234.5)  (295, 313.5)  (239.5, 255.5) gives -0.214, 7.1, 4.46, 6.29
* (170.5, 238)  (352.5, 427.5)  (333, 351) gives 0.054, 7.29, 3.82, 4.72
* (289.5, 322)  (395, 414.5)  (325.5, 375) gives -0.142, 4.37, 3.19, 3.84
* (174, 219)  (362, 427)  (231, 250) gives -0.138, 7.36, 3.72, 6.55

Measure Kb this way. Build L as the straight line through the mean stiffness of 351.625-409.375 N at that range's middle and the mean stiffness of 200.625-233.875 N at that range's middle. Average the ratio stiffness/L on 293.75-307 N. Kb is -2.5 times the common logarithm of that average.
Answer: 0.23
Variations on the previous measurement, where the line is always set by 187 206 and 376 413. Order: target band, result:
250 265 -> -0.110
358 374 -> -0.092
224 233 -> -0.058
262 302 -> 0.180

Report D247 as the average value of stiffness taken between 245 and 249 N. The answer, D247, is 7.95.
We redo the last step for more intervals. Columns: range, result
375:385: 3.94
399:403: 2.67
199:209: 7.07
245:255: 7.6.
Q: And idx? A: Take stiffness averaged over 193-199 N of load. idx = 7.16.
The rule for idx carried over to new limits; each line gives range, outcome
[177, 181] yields 7.36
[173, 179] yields 7.55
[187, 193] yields 8.01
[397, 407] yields 2.84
